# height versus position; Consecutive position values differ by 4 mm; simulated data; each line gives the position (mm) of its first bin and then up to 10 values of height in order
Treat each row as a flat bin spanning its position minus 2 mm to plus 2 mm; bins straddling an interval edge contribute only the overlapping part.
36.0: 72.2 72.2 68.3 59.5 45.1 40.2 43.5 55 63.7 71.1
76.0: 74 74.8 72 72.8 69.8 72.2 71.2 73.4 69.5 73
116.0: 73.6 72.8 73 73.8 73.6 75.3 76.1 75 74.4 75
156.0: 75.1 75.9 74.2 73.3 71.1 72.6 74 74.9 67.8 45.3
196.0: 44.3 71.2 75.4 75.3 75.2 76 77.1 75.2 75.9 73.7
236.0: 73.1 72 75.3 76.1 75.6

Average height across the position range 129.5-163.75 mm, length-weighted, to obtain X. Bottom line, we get 75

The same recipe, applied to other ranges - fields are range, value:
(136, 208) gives 70.6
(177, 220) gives 68.5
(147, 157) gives 74.8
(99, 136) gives 72.8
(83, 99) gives 71.7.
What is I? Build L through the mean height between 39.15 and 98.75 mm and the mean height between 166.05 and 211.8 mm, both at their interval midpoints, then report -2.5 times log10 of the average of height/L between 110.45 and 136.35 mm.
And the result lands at -0.12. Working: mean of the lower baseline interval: 63.5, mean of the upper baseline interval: 68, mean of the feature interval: 73.5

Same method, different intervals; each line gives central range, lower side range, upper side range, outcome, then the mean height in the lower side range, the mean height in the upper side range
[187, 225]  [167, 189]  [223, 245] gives 0.08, 72.4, 74.1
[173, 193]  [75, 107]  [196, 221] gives 0.07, 72.4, 72.5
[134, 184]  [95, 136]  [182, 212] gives -0.08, 72.8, 65.6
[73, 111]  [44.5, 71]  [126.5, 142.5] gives -0.16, 52.9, 74.7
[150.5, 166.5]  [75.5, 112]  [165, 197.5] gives -0.11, 72.2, 66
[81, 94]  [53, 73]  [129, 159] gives -0.20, 53.4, 74.9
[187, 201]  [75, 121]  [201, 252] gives 0.32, 72.4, 75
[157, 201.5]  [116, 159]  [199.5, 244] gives 0.10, 74.4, 74.7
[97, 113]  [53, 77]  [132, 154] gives -0.09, 56.7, 75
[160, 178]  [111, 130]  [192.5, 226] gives -0.02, 73.3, 70.1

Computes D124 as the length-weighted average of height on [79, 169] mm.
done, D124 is 73.5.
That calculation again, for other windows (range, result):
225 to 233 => 75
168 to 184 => 73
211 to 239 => 75.1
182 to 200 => 59.5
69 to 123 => 72.2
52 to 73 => 53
